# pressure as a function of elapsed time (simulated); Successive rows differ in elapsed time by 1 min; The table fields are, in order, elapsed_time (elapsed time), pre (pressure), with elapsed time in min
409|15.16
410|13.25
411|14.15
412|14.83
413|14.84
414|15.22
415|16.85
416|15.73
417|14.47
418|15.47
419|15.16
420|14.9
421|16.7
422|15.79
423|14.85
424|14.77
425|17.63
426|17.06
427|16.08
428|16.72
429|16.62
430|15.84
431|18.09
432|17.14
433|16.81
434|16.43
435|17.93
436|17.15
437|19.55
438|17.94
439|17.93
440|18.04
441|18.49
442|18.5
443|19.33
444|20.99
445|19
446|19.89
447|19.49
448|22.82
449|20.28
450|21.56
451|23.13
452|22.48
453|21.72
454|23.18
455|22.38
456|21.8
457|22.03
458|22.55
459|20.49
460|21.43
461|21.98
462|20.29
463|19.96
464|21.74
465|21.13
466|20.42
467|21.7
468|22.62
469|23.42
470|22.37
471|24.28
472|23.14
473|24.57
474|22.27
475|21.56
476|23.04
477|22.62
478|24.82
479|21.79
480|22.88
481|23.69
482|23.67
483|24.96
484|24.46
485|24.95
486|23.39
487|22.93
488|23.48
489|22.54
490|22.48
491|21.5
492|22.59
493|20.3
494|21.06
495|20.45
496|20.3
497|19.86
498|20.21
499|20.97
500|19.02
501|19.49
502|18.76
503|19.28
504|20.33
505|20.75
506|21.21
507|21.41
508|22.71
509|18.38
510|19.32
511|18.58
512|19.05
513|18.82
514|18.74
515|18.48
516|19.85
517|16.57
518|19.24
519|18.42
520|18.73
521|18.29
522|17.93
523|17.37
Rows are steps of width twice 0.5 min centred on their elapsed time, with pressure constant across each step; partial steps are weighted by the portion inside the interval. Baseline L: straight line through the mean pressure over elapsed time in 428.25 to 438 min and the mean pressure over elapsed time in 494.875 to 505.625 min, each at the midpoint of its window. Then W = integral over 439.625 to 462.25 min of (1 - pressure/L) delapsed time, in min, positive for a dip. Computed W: -3.72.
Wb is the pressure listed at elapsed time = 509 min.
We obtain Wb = 18.38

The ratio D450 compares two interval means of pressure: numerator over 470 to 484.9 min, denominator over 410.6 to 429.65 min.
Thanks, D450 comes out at 1.49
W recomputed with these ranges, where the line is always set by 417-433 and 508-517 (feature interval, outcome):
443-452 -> -2.1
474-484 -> -3.0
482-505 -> -4.0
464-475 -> -3.1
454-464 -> -2.5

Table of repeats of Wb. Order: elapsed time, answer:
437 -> 19.55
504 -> 20.33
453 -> 21.72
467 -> 21.7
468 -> 22.62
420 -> 14.9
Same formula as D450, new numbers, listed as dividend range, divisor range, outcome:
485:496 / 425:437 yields 1.30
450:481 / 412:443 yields 1.34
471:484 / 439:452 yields 1.16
